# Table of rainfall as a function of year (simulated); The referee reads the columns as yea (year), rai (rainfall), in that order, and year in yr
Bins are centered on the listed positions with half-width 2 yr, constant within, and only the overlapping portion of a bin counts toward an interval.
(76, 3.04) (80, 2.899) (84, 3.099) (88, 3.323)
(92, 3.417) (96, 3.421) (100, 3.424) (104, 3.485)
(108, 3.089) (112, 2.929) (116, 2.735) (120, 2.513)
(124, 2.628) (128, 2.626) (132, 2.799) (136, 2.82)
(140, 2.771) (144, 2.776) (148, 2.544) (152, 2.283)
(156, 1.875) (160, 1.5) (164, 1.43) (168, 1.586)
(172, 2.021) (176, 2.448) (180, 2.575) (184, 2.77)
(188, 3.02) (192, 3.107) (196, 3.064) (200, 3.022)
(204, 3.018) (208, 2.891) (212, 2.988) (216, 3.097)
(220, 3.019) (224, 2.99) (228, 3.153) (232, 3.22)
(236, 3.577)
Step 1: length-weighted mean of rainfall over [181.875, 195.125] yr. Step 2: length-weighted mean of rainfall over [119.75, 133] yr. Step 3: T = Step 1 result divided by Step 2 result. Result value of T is 1.12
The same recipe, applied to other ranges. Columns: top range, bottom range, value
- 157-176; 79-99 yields 0.53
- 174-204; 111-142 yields 1.05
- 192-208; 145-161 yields 1.42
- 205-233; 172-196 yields 1.11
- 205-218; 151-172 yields 1.72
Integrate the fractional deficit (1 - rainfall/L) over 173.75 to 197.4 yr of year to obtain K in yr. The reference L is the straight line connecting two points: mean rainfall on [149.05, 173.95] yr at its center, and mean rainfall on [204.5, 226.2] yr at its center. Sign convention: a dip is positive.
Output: -4.7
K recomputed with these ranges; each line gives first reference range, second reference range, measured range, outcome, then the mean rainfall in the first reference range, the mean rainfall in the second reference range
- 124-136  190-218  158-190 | 8.15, 2.72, 3.03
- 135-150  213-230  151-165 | 5.15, 2.72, 3.06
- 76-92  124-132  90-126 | -2.25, 3.14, 2.67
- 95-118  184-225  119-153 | 5.09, 3.17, 3.01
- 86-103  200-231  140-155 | 3.32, 3.4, 3.03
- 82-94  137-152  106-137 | 1.49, 3.28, 2.65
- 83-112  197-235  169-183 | 3.64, 3.3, 3.06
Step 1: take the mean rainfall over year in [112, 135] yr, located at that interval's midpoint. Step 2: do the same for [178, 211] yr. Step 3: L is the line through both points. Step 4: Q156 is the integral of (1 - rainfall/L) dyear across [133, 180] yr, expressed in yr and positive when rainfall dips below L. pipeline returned 9.76 yr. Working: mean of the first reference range 2.69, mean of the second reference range 2.94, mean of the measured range 2.22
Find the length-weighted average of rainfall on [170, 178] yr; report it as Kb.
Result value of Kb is 2.23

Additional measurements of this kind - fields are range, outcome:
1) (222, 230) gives 3.07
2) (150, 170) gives 1.73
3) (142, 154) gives 2.53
